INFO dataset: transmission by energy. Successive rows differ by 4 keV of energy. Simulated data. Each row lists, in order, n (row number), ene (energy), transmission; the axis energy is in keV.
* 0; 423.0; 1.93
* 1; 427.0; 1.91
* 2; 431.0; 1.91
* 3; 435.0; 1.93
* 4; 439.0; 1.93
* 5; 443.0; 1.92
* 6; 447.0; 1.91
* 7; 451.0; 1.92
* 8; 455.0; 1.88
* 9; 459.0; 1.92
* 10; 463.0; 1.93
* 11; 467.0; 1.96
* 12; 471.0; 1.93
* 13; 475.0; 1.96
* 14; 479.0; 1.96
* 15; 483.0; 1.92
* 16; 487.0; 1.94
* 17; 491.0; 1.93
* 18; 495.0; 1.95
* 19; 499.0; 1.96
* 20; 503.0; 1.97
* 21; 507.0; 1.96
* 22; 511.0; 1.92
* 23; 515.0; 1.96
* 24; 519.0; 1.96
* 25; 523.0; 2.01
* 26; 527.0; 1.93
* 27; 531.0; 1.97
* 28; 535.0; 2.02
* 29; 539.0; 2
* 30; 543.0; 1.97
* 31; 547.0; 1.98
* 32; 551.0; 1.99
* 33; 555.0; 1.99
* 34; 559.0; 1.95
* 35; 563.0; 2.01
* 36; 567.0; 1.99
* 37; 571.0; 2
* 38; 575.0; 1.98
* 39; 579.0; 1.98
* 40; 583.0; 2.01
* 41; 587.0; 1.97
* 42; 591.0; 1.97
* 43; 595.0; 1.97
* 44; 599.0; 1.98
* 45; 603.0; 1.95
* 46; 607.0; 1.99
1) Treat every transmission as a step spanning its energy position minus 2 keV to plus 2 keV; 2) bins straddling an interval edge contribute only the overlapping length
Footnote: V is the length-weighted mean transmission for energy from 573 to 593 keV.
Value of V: 1.98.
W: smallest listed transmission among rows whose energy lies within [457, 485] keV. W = 1.92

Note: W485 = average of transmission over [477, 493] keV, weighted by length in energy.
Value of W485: 1.94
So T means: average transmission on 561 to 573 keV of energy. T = 2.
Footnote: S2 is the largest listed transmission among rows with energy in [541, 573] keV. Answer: 2.01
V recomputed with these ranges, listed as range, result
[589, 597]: 1.97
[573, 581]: 1.98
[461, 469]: 1.94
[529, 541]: 2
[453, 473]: 1.92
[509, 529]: 1.96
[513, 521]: 1.96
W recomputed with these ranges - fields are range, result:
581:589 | 1.97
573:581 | 1.98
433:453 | 1.91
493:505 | 1.95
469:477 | 1.93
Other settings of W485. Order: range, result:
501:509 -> 1.96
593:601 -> 1.98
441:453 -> 1.92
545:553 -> 1.98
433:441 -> 1.93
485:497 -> 1.94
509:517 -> 1.94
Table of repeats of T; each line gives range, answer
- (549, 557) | 1.99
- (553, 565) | 1.98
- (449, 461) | 1.91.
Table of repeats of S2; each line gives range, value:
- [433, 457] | 1.93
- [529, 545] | 2.02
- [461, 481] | 1.96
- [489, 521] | 1.97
